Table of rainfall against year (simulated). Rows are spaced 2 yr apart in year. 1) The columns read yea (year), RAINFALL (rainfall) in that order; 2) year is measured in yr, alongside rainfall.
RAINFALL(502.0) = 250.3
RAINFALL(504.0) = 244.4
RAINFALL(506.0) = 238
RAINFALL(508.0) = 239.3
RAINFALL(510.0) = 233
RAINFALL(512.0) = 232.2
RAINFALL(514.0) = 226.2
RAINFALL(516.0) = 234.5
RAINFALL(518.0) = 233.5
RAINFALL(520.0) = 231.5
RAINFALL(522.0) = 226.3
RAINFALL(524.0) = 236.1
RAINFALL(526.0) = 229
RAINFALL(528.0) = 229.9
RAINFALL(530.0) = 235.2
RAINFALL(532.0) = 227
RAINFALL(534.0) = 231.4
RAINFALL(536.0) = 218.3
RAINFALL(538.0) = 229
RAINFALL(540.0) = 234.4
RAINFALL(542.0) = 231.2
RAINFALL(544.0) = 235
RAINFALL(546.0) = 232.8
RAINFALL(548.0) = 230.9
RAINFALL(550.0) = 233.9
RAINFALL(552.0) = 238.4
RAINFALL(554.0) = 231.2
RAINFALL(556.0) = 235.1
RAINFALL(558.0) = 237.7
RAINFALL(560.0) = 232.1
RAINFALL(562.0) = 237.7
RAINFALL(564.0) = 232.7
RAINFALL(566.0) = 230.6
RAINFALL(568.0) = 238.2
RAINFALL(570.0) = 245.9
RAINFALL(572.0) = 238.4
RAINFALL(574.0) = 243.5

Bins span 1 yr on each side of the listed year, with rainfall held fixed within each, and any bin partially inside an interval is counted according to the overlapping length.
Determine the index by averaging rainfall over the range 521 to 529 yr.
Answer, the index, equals 230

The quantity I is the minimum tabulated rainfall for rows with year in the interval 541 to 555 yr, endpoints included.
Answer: 230.9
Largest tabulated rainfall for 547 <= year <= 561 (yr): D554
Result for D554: 238.4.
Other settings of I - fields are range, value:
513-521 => 226.2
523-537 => 218.3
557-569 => 230.6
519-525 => 226.3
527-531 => 229.9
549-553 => 233.9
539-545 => 231.2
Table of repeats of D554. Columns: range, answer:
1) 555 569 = 238.2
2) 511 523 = 234.5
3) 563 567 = 232.7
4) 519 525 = 236.1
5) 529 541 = 235.2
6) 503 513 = 244.4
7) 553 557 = 235.1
